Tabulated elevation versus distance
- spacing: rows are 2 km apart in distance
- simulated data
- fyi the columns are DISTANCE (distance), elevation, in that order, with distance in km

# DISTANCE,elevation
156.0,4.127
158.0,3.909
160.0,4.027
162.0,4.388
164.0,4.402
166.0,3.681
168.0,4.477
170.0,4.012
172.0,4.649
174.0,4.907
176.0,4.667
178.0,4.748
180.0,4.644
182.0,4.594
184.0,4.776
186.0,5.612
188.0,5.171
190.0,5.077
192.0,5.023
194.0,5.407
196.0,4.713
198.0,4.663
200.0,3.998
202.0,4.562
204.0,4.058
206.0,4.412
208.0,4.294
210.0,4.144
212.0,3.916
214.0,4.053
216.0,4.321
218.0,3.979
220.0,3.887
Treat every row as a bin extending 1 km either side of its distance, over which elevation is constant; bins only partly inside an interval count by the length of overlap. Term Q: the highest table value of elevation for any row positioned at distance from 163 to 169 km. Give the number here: 4.477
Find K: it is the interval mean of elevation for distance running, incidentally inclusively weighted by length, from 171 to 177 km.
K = 4.74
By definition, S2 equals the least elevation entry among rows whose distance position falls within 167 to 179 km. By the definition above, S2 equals 4.012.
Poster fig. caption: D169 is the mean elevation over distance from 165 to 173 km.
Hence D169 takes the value 4.2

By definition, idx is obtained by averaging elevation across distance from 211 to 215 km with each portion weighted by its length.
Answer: 3.98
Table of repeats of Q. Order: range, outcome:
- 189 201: 5.407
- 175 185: 4.776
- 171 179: 4.907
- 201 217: 4.562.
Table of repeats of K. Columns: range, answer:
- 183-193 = 5.13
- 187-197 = 5.08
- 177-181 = 4.7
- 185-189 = 5.39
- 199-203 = 4.28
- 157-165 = 4.18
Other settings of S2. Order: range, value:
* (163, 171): 3.681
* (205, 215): 3.916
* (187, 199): 4.663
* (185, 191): 5.077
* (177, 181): 4.644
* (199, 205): 3.998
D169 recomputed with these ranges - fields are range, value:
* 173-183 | 4.71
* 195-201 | 4.46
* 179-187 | 4.91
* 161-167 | 4.16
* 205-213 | 4.19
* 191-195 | 5.21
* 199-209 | 4.26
